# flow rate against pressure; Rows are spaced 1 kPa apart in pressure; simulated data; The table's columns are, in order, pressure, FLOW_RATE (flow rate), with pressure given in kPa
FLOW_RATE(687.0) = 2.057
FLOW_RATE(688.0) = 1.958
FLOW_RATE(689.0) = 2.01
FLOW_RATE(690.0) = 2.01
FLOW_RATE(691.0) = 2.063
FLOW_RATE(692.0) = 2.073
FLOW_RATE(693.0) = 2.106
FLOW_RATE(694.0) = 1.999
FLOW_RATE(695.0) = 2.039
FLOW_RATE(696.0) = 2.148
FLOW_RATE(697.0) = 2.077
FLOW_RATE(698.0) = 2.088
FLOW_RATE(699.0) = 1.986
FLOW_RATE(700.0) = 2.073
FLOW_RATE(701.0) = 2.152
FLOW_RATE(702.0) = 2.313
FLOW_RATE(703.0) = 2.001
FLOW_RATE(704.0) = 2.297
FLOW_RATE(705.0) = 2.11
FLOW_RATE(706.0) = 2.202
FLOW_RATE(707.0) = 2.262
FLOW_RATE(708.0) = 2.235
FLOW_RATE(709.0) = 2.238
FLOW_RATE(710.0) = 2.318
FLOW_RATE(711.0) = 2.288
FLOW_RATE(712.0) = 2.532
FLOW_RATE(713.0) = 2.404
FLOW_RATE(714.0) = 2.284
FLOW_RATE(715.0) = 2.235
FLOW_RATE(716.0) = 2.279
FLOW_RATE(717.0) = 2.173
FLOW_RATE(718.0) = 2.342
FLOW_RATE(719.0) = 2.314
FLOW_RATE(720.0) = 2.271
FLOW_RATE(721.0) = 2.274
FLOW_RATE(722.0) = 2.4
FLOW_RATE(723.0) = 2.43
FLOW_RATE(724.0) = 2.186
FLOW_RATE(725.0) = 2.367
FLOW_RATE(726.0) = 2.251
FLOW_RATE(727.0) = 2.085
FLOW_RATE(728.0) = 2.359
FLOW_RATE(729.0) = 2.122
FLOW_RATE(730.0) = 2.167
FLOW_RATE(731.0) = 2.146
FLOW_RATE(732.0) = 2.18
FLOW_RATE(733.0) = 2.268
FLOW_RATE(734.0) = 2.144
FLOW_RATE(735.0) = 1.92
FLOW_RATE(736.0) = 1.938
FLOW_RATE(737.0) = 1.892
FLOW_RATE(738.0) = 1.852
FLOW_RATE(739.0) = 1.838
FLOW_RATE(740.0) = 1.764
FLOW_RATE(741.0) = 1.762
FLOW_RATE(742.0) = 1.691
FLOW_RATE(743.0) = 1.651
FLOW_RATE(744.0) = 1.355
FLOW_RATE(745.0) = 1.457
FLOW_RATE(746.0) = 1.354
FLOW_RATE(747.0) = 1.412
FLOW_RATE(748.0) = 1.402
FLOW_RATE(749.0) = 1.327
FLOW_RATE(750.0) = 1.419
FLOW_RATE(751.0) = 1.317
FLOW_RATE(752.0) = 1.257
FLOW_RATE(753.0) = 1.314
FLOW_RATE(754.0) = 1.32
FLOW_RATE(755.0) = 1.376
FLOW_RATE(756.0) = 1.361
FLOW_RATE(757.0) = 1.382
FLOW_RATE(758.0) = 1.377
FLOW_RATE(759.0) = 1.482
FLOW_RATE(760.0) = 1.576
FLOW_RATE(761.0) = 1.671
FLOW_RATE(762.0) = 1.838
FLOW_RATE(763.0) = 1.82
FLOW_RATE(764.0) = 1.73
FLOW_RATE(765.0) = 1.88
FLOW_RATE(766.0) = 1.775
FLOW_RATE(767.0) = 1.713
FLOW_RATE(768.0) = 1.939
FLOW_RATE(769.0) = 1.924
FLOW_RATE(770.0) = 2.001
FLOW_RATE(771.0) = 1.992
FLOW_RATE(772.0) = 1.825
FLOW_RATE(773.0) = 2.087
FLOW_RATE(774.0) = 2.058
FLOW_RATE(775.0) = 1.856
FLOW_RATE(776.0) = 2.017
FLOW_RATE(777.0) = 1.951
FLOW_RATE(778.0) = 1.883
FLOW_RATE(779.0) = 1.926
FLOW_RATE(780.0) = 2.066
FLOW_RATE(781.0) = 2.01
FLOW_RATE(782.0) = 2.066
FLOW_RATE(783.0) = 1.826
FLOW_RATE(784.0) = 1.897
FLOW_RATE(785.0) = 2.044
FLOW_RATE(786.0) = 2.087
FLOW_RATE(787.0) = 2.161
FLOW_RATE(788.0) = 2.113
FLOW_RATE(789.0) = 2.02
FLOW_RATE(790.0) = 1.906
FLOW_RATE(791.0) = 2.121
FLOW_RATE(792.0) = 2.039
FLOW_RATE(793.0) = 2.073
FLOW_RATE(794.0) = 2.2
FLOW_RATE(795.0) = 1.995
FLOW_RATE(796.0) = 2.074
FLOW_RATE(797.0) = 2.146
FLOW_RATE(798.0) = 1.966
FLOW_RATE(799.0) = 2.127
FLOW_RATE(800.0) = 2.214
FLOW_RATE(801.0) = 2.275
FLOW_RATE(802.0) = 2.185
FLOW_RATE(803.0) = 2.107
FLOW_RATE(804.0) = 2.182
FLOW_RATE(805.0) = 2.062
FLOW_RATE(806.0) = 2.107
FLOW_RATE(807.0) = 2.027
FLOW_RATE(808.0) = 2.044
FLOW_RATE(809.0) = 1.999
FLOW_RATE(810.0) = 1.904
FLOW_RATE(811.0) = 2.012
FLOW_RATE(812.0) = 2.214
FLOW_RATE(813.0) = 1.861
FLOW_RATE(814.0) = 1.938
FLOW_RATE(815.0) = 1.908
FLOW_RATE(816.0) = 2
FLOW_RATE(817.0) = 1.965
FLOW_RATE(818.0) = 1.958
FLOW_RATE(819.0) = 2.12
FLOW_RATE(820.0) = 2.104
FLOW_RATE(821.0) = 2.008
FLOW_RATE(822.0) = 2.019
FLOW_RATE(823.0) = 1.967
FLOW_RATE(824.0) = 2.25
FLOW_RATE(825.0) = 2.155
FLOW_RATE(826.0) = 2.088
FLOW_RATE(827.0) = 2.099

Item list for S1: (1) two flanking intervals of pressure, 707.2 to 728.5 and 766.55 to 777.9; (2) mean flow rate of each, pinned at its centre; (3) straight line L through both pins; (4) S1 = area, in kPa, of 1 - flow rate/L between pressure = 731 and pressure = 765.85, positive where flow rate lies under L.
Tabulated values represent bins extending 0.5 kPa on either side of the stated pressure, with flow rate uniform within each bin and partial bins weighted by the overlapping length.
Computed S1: 7.7 kPa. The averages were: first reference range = 2.3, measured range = 1.64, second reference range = 1.94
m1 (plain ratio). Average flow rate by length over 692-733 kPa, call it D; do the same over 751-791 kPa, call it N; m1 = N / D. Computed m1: 0.81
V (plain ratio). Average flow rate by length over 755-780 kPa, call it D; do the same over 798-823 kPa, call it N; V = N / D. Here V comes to 1.1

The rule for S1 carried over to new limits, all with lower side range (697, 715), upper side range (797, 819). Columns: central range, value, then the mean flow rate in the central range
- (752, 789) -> 5.3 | 1.81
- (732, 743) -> 1.3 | 1.91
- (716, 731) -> -0.5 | 2.26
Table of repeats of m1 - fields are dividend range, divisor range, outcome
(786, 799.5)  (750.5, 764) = 1.40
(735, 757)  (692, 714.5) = 0.70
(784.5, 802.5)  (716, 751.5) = 1.08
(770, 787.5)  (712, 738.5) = 0.90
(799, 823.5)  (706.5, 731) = 0.90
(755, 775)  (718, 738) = 0.80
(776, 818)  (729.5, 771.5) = 1.21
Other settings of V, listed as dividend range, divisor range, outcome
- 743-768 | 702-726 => 0.66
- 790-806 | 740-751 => 1.42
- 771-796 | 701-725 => 0.88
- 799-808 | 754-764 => 1.39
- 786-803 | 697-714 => 0.95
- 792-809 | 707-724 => 0.91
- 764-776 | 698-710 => 0.88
